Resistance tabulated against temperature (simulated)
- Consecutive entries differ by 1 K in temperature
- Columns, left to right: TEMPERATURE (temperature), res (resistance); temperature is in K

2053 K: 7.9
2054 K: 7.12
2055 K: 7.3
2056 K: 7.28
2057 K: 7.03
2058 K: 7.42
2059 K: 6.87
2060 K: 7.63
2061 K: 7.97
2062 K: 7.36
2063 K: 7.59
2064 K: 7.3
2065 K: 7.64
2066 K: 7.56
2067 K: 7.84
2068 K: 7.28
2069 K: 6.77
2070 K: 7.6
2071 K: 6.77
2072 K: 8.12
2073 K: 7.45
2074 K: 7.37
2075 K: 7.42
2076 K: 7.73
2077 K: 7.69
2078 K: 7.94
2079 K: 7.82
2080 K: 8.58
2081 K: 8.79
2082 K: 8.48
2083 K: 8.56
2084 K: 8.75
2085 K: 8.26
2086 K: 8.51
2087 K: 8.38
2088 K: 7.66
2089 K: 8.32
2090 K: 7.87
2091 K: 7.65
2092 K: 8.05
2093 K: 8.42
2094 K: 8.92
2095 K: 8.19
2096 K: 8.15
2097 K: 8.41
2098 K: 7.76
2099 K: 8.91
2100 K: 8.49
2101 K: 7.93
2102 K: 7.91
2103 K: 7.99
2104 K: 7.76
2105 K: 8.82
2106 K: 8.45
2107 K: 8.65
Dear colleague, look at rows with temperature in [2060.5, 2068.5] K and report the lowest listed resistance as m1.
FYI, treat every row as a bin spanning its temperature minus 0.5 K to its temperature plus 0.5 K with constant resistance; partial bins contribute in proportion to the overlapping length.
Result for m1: 7.28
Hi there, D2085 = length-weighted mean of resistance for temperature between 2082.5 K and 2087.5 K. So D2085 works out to 8.49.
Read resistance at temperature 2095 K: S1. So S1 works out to 8.19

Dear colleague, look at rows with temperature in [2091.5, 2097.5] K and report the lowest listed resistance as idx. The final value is 8.05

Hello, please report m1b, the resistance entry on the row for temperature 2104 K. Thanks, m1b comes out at 7.76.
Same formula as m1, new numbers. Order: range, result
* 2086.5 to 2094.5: 7.65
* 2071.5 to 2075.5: 7.37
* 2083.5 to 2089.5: 7.66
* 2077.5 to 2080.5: 7.82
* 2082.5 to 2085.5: 8.26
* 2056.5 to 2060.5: 6.87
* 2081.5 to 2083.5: 8.48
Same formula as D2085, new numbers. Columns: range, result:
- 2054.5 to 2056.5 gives 7.29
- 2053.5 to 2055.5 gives 7.21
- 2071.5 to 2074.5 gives 7.65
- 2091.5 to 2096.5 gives 8.35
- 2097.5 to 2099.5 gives 8.34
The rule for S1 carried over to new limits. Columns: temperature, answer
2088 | 7.66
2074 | 7.37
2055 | 7.3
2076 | 7.73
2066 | 7.56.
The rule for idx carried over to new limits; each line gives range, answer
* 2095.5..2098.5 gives 7.76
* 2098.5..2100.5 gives 8.49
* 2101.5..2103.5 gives 7.91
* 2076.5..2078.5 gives 7.69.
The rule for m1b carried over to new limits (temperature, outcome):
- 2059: 6.87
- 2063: 7.59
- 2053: 7.9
